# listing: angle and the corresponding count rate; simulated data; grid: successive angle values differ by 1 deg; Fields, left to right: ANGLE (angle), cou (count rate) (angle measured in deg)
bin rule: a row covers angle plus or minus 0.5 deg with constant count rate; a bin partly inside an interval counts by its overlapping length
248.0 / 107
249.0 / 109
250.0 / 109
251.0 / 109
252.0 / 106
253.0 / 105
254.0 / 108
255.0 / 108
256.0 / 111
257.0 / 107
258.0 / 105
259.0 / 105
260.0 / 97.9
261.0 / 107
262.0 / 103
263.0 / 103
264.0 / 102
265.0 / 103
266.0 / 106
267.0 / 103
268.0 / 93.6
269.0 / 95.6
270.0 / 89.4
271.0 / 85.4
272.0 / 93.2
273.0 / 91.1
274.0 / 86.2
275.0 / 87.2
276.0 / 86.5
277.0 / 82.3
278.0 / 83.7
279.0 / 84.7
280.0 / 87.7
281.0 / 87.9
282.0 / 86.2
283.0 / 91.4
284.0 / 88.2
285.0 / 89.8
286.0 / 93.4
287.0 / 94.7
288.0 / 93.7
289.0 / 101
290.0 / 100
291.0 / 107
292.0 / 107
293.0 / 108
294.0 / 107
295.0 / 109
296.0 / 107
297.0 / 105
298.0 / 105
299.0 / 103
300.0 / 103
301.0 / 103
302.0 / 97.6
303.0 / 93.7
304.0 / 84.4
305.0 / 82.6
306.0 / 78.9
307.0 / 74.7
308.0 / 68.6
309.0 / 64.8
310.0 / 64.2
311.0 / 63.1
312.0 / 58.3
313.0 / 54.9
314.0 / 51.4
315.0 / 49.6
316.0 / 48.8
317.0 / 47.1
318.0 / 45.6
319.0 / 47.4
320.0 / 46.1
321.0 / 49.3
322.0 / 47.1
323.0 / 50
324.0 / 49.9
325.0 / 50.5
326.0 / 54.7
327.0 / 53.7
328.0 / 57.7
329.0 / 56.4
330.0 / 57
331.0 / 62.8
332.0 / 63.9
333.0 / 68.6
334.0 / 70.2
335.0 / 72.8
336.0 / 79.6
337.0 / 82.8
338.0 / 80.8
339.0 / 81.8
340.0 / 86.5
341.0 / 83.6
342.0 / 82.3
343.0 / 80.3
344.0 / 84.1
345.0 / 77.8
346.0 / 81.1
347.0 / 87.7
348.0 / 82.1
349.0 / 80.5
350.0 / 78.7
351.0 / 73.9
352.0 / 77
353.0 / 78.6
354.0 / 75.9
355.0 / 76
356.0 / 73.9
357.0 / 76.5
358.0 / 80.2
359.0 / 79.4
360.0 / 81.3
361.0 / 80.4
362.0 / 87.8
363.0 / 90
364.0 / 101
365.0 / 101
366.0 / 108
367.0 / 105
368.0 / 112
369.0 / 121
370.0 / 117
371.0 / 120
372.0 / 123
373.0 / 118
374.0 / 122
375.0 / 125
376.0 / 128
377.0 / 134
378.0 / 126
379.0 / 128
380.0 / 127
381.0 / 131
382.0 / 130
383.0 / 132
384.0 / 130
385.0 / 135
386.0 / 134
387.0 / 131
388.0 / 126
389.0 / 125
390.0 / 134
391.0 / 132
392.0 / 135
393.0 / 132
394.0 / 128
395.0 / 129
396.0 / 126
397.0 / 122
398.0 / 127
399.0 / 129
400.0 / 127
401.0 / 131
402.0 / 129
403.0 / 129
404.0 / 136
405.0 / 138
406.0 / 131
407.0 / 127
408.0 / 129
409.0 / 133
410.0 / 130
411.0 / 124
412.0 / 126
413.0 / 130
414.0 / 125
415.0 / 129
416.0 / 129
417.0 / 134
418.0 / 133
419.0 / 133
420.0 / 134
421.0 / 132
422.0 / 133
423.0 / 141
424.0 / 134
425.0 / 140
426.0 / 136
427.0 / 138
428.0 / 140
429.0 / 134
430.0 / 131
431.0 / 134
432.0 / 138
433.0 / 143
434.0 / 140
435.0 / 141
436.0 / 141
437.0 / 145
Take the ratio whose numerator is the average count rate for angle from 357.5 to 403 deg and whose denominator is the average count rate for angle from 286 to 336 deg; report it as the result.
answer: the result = 1.60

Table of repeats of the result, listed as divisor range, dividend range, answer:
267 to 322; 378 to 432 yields 1.57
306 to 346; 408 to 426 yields 2.07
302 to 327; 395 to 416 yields 2.15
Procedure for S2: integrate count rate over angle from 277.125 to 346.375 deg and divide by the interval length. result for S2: 77.3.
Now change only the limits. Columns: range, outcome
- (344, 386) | 102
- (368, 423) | 129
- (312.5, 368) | 71.8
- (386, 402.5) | 129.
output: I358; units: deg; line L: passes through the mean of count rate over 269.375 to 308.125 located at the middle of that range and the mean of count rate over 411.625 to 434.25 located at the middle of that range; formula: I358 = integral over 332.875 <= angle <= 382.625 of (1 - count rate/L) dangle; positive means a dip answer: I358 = 8.5 deg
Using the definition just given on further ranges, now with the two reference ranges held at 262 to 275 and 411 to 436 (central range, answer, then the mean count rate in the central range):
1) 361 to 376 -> 1.31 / 110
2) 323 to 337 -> 6.24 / 61.7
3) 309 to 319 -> 4.97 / 53.9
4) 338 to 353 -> 4.42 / 81.1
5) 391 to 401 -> -0.08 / 129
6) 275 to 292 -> 1.40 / 91.5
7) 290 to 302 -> -0.30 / 105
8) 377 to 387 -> -0.52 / 131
